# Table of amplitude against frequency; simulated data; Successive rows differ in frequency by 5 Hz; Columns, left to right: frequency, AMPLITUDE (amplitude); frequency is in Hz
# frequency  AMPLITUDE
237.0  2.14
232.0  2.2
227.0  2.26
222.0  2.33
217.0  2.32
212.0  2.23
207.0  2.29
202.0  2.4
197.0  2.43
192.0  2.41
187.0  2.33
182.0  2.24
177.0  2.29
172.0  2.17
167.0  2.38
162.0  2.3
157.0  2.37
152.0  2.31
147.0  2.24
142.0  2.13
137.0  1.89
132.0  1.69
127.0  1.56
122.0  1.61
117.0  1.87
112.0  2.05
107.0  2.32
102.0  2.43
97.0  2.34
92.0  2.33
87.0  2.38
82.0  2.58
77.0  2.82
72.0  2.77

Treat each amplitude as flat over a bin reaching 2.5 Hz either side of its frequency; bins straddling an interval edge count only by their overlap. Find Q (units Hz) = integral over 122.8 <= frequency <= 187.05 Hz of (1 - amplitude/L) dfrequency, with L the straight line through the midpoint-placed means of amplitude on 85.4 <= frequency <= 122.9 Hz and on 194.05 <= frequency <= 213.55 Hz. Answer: 4.1 Hz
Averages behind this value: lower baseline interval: 2.18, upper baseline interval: 2.34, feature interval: 2.12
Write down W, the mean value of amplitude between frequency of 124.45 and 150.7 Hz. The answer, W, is 1.92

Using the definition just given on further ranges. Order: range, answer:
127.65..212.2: 2.23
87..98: 2.34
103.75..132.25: 1.88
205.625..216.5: 2.27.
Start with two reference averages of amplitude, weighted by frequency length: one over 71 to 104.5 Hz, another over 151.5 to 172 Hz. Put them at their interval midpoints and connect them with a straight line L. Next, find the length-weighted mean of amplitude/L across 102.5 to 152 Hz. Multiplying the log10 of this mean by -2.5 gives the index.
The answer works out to 0.22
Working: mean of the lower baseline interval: 2.51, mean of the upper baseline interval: 2.32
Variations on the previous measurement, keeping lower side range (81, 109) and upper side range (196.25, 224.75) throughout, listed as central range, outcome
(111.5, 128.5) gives 0.330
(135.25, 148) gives 0.139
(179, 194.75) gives 0.006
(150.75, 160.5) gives 0.008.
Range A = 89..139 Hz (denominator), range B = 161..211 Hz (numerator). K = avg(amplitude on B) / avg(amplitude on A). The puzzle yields 1.15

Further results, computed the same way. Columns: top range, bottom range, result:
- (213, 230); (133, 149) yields 1.12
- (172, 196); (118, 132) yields 1.41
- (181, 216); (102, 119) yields 1.09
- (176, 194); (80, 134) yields 1.10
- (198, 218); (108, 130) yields 1.28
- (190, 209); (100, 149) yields 1.21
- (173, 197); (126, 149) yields 1.21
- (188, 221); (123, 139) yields 1.38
